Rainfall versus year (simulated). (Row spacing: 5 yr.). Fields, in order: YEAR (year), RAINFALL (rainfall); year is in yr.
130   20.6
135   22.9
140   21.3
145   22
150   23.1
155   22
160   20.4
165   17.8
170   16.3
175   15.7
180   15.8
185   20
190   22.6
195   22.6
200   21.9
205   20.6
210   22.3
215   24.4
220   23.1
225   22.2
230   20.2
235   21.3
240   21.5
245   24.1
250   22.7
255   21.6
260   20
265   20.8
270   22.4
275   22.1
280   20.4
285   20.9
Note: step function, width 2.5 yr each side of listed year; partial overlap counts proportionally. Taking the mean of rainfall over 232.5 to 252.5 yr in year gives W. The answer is 22.4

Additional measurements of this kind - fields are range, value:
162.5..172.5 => 17.1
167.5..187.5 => 16.9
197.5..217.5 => 22.3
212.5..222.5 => 23.8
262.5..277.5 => 21.8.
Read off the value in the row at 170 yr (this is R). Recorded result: 16.3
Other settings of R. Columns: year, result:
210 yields 22.3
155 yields 22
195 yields 22.6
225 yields 22.2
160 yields 20.4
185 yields 20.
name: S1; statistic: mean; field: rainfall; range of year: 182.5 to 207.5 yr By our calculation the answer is 21.5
